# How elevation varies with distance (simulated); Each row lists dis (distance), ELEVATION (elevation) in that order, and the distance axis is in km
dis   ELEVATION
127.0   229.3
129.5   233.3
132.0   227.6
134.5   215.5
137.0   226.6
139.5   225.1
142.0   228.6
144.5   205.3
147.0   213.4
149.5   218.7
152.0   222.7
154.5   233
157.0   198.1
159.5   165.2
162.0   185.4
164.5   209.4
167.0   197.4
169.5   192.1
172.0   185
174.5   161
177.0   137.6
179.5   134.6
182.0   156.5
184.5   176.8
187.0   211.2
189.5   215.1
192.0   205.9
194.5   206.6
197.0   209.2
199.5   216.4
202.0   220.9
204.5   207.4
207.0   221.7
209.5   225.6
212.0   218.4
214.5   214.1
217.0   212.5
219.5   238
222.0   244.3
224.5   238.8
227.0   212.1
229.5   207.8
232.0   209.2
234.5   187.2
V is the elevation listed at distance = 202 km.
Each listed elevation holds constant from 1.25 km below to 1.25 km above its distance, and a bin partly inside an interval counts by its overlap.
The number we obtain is 220.9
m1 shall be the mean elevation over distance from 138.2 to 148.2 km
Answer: 218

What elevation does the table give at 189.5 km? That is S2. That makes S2 215.1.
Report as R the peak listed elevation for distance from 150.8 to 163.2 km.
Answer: 233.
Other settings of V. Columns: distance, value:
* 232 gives 209.2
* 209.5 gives 225.6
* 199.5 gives 216.4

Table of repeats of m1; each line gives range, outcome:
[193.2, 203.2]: 213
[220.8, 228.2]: 232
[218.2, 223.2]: 241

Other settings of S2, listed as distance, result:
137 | 226.6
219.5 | 238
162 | 185.4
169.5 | 192.1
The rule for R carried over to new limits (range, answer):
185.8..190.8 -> 215.1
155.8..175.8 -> 209.4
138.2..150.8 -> 228.6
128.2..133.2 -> 233.3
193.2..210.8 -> 225.6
